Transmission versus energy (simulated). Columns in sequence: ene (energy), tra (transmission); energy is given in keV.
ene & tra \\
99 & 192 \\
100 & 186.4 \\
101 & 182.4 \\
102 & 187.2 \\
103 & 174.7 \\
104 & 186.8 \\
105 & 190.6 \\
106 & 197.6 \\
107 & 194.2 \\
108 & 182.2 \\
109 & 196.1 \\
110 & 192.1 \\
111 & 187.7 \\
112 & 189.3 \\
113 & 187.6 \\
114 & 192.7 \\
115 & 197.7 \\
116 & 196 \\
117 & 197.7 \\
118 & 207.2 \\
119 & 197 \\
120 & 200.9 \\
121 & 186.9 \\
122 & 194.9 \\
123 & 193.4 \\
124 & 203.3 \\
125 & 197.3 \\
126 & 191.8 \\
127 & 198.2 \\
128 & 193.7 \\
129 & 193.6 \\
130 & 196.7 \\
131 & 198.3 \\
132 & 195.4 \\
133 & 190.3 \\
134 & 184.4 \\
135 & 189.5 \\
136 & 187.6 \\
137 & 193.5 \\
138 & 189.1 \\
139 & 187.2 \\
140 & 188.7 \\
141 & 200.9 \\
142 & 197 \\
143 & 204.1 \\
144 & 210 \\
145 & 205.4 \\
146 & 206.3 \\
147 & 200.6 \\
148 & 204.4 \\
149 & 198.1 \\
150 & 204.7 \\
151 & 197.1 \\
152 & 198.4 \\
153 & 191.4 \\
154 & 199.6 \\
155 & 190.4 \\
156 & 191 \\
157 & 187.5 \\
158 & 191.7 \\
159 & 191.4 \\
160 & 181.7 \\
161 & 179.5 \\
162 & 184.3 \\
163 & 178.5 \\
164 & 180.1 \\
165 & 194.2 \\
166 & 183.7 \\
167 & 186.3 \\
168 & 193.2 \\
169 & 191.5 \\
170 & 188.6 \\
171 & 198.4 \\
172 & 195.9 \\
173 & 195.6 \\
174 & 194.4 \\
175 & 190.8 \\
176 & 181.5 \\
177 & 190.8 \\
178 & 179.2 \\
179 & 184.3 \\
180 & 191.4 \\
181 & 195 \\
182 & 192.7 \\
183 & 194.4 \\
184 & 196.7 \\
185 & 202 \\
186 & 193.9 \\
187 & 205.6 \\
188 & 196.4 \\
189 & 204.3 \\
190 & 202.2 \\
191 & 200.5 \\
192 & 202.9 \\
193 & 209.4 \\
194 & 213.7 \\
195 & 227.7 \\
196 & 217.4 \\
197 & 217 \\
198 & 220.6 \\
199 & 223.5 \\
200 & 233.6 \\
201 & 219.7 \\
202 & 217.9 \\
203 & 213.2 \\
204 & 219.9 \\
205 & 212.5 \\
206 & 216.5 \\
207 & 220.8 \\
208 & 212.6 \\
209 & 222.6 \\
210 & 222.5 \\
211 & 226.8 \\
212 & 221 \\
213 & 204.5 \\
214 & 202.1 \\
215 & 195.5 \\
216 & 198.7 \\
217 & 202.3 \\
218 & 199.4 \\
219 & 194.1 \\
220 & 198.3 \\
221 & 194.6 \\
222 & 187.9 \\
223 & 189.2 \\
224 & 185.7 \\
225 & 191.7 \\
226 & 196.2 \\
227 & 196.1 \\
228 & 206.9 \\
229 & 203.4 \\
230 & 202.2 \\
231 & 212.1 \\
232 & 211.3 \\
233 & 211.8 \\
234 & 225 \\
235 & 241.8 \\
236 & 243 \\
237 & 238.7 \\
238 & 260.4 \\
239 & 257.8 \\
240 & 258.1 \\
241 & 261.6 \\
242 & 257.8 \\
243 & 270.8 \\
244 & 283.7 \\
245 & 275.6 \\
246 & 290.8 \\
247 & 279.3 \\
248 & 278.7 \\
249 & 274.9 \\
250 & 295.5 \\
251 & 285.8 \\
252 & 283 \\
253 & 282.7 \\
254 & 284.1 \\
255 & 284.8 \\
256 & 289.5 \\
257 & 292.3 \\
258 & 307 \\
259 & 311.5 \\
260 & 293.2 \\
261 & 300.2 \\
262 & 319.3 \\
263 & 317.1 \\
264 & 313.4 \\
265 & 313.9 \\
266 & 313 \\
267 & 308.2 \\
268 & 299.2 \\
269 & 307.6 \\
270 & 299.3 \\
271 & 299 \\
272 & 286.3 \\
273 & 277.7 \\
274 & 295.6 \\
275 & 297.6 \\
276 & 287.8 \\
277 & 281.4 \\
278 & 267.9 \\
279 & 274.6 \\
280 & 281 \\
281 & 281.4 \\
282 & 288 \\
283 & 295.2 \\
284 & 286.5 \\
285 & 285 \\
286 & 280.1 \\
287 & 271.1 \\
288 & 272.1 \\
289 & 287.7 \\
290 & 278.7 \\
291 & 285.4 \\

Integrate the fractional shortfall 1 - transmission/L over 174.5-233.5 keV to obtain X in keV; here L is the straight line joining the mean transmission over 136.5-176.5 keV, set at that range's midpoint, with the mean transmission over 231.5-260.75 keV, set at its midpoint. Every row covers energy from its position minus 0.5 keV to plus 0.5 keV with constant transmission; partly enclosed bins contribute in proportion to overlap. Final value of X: 7.23 keV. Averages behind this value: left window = 193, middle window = 205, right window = 270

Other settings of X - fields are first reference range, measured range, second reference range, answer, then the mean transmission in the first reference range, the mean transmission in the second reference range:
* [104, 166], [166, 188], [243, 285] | 3.2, 194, 292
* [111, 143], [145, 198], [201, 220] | 1.9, 194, 211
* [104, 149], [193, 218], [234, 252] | 2.9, 195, 267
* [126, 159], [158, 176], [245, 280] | 2.3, 196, 293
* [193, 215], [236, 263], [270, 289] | -2.4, 218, 284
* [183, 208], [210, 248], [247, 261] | 4.8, 212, 289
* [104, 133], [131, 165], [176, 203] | 0.9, 194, 205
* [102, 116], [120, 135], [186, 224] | 0.0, 190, 209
